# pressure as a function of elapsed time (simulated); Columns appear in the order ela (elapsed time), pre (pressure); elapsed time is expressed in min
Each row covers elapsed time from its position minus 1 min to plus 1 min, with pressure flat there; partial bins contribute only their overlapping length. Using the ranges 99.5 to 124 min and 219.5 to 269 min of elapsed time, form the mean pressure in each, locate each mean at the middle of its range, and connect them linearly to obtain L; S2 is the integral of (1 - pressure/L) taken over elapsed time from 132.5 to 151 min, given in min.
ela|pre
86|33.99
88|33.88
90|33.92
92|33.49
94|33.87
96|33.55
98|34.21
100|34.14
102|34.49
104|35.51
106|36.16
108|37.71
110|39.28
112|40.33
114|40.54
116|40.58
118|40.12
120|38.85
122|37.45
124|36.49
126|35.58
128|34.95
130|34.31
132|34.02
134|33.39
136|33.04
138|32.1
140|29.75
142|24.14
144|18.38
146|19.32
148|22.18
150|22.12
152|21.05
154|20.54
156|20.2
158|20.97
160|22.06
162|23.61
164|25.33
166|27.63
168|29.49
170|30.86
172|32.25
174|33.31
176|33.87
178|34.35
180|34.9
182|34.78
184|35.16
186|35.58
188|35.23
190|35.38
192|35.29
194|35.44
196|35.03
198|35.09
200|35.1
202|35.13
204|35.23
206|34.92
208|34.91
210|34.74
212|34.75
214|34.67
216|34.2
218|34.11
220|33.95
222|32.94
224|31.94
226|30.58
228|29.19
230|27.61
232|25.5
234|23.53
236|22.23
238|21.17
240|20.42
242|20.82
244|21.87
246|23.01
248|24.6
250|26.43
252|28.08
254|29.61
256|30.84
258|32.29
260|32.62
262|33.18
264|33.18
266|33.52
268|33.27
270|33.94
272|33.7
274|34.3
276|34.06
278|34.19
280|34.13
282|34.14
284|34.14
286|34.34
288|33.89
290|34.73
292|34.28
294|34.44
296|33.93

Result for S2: 4.9 min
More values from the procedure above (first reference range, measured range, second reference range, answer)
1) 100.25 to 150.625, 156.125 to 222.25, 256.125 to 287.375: 1.74 min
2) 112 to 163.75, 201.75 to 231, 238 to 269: -4.80 min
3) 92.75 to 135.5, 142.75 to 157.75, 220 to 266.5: 5.89 min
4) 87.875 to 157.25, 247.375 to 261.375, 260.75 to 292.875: 1.76 min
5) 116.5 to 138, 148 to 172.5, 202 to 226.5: 7.45 min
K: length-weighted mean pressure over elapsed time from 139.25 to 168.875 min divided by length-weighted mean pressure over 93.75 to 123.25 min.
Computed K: 0.6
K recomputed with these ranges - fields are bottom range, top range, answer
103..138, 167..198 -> 0.93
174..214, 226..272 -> 0.80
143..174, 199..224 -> 1.43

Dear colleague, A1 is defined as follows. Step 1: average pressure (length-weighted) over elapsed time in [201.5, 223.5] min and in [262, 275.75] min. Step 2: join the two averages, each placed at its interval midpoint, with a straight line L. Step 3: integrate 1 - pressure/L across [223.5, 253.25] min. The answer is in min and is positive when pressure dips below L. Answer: 7.88 min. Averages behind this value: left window 34.4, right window 33.6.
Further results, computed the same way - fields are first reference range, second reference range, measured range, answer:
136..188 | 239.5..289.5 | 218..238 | 0.7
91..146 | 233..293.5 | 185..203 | -1.7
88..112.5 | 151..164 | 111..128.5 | -4.4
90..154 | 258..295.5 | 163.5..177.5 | 1.0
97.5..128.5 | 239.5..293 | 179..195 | -0.4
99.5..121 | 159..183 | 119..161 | 7.7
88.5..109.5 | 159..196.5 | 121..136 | -0.6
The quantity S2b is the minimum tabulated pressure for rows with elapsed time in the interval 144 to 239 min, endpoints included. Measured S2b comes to 18.38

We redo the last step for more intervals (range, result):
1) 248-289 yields 24.6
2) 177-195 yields 34.35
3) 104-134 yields 33.39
